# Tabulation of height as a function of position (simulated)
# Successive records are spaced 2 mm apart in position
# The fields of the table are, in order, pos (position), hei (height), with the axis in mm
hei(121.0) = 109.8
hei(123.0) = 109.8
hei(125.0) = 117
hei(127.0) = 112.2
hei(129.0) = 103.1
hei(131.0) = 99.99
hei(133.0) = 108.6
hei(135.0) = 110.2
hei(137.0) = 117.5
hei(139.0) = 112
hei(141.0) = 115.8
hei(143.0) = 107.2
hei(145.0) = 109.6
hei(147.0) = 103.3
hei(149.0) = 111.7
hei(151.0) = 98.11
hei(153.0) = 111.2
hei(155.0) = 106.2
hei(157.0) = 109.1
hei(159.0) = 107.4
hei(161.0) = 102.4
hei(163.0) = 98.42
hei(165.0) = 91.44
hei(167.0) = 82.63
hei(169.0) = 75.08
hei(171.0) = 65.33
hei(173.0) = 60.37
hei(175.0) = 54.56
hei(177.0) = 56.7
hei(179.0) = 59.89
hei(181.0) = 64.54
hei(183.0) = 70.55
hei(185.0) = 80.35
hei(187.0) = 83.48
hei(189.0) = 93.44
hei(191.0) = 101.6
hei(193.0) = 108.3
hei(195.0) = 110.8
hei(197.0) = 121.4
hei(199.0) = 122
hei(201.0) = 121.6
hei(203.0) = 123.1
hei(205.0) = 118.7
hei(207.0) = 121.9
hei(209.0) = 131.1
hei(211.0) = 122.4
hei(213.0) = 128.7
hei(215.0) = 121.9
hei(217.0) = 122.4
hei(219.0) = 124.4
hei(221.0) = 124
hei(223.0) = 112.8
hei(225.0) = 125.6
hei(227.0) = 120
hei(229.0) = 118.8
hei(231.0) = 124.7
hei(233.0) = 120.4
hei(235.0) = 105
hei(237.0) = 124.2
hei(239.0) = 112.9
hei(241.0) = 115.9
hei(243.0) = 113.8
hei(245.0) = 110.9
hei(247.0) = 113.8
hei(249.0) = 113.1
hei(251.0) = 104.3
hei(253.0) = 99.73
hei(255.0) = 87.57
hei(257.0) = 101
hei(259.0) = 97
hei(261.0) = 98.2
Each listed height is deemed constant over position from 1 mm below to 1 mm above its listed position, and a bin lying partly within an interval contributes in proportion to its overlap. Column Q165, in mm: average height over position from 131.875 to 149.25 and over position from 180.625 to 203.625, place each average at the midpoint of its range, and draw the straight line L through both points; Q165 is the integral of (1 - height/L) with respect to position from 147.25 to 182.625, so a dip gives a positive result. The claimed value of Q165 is 6.8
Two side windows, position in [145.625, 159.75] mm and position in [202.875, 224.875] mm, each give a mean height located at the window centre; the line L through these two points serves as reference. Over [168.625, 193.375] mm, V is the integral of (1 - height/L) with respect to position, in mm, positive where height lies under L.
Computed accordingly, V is 8.7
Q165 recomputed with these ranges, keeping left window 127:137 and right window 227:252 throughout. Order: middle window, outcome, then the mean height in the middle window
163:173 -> 2.8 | 78.8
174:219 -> 4.0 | 102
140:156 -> 0.1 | 108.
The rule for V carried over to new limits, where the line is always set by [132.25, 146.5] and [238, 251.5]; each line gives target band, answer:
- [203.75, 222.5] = -1.94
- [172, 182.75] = 4.98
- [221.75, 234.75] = -0.85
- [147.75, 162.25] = 0.66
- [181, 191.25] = 2.67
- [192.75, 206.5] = -0.83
